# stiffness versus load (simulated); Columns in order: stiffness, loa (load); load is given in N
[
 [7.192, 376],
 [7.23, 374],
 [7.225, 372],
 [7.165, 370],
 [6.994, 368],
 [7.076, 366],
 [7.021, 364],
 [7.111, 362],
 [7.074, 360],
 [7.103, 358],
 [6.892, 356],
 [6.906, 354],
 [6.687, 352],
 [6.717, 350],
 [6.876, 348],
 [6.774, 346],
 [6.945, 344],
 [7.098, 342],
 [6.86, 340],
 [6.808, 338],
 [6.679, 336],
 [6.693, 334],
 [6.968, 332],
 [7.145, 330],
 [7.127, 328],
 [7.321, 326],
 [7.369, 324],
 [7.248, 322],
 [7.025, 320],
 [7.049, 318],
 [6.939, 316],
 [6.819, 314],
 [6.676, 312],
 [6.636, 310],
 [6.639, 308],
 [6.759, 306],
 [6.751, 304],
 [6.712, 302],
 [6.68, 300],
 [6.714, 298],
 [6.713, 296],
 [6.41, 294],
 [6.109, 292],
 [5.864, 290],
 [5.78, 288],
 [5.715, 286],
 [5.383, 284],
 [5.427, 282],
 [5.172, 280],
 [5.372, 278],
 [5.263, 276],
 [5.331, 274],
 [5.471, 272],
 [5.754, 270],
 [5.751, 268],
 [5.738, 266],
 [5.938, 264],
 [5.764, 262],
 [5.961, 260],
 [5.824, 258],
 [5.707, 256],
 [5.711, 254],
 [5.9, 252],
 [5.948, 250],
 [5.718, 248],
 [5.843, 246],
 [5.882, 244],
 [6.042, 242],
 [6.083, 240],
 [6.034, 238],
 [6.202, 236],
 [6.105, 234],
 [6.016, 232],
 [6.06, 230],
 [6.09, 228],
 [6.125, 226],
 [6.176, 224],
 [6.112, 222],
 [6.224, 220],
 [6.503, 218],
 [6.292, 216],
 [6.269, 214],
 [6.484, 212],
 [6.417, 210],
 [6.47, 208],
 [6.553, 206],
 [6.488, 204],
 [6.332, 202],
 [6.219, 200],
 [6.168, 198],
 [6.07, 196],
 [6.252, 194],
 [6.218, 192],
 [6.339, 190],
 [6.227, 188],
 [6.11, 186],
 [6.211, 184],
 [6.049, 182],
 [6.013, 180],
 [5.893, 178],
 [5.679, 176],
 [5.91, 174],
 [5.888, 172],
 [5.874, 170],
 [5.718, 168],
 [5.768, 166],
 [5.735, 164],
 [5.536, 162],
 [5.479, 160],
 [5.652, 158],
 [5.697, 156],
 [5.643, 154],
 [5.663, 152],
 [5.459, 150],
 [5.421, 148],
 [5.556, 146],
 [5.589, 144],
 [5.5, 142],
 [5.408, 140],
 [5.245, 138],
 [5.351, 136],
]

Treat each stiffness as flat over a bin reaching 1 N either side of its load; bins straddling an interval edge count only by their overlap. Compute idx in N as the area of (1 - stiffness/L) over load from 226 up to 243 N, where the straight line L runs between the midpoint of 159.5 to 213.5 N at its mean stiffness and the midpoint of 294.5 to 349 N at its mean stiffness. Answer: 0.77 N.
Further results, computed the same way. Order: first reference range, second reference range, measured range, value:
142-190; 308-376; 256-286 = 4.2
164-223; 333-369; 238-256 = 1.5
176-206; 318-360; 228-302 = 7.7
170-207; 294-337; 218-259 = 2.7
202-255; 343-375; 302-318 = -0.2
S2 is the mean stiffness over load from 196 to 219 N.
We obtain 6.37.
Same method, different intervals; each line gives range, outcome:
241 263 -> 5.85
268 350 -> 6.47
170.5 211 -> 6.17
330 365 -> 6.9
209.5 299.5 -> 5.94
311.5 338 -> 7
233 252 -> 5.98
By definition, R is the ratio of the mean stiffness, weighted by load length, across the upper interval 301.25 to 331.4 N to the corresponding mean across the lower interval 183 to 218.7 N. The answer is 1.10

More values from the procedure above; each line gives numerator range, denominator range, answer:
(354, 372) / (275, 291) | 1.28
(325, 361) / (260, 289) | 1.24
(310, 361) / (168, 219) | 1.12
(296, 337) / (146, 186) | 1.20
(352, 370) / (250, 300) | 1.21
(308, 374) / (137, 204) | 1.19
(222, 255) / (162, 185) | 1.02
